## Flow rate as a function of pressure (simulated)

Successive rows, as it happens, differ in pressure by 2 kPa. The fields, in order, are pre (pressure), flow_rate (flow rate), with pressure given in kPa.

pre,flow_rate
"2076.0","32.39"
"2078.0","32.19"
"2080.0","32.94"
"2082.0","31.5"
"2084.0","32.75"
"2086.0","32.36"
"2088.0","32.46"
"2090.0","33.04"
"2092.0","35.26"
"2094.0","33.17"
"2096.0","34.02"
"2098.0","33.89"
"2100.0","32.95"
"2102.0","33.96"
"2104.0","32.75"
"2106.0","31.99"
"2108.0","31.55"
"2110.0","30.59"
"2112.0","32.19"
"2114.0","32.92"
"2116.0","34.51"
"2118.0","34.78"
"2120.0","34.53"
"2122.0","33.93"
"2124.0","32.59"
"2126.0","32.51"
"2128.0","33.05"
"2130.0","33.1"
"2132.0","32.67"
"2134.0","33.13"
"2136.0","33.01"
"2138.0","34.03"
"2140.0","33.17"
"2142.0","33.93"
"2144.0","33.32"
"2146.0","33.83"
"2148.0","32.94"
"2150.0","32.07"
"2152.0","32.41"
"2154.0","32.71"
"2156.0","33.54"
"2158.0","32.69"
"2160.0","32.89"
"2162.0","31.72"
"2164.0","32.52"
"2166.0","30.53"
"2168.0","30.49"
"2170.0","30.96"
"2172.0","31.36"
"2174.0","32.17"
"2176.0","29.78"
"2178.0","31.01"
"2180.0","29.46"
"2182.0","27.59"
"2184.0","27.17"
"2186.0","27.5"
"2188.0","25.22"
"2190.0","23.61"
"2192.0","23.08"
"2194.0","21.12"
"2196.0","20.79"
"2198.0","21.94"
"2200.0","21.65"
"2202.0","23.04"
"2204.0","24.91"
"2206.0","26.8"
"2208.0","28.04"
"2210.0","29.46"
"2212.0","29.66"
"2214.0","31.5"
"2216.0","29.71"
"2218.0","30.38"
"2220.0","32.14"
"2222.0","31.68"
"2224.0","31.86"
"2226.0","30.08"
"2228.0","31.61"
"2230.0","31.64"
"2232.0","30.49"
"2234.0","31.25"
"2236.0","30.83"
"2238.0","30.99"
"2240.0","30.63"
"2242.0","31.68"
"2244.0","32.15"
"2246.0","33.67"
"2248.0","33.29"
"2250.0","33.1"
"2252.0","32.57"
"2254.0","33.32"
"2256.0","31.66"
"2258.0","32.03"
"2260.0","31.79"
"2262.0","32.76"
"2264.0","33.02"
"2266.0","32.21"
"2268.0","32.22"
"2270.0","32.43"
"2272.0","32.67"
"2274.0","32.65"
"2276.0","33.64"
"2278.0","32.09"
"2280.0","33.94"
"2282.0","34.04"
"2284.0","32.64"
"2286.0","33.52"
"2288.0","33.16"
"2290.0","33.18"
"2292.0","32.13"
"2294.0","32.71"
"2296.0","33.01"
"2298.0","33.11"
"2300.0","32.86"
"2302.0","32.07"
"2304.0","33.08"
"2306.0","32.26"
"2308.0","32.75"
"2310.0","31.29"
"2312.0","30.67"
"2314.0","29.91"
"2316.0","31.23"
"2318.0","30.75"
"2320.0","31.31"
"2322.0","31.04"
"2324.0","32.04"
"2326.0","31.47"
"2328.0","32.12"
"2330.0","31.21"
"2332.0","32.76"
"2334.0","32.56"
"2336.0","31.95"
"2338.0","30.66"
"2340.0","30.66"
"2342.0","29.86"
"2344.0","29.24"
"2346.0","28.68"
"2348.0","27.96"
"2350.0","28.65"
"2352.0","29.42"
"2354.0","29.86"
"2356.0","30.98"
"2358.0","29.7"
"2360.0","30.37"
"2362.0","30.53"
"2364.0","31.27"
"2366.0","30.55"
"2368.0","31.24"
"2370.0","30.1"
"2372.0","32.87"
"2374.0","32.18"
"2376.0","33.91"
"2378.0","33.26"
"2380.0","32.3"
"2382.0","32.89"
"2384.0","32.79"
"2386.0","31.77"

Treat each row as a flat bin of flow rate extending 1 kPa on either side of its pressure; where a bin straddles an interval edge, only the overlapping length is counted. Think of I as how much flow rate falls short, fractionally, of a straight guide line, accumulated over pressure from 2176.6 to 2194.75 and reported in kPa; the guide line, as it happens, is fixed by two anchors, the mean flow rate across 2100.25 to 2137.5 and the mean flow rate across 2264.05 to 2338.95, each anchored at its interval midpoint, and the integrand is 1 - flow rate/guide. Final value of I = 3.5 kPa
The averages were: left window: 33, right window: 32.3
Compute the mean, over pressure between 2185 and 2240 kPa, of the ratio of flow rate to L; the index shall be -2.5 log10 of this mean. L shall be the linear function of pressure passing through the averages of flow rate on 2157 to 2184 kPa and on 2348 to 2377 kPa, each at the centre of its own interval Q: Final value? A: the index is 0.11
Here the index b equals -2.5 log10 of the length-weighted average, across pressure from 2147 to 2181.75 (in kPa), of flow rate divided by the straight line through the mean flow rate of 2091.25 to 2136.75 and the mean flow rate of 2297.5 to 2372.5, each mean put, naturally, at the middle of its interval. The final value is 0.04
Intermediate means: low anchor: 33.2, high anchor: 31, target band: 31.6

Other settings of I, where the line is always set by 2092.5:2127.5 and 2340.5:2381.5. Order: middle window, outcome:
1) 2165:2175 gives 0.4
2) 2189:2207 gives 5.2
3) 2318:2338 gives -0.5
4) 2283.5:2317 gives -1.1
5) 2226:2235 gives 0.2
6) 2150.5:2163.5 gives 0.0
